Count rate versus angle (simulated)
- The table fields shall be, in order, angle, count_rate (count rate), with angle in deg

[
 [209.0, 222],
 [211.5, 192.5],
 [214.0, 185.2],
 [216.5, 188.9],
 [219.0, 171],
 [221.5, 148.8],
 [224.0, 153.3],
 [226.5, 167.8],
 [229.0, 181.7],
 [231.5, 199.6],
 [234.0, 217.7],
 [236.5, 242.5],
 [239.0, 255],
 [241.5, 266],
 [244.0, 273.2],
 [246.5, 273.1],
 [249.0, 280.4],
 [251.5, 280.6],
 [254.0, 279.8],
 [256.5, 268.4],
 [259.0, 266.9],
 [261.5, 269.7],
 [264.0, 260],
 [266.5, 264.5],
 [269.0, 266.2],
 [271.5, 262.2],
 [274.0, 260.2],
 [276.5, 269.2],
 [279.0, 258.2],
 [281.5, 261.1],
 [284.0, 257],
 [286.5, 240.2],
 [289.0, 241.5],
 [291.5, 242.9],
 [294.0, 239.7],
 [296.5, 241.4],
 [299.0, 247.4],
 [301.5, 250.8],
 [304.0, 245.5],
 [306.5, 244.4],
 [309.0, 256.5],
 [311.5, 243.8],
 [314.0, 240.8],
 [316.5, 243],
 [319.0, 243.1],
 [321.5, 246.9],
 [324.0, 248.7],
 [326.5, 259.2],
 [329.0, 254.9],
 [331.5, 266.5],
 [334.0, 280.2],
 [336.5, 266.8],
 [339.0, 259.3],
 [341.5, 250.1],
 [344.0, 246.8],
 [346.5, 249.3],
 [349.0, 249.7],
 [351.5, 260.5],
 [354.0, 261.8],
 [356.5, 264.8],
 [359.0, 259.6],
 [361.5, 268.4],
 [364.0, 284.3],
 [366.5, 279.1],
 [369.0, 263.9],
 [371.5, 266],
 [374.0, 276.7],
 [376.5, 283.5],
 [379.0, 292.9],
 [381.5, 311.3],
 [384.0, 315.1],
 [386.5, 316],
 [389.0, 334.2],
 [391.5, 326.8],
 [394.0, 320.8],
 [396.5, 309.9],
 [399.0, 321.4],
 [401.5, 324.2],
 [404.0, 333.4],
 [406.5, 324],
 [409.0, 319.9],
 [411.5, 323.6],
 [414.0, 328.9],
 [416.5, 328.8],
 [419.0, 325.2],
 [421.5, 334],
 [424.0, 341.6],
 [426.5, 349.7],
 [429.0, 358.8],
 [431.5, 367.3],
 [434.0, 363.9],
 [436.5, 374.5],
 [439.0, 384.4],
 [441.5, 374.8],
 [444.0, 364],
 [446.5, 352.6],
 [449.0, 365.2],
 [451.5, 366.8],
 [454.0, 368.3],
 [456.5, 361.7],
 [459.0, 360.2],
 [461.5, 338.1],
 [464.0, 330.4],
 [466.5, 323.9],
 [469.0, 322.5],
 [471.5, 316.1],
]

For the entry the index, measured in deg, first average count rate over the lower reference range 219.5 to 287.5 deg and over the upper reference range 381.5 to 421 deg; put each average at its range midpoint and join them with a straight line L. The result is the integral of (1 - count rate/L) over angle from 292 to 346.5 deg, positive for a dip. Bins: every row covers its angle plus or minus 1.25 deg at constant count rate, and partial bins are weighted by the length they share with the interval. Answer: 5.54 deg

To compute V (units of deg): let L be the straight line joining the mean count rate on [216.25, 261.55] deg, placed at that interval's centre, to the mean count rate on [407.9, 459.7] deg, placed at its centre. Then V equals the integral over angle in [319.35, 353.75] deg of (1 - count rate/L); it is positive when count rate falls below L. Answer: 4.2 deg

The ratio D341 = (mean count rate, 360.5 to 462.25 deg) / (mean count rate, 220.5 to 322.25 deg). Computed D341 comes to 1.34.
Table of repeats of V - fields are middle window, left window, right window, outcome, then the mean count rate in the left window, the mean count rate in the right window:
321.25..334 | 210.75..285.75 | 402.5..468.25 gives 1.2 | 238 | 348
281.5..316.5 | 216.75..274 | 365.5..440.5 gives 2.8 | 238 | 324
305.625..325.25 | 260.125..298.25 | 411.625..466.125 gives 2.2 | 256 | 353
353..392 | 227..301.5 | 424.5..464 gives 3.9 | 253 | 362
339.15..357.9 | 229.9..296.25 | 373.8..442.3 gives 2.9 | 257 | 331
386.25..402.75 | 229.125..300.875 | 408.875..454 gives 0.4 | 255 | 353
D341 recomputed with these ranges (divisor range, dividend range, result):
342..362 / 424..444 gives 1.42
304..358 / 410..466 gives 1.39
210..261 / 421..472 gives 1.57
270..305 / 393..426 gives 1.30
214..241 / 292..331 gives 1.27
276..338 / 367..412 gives 1.23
